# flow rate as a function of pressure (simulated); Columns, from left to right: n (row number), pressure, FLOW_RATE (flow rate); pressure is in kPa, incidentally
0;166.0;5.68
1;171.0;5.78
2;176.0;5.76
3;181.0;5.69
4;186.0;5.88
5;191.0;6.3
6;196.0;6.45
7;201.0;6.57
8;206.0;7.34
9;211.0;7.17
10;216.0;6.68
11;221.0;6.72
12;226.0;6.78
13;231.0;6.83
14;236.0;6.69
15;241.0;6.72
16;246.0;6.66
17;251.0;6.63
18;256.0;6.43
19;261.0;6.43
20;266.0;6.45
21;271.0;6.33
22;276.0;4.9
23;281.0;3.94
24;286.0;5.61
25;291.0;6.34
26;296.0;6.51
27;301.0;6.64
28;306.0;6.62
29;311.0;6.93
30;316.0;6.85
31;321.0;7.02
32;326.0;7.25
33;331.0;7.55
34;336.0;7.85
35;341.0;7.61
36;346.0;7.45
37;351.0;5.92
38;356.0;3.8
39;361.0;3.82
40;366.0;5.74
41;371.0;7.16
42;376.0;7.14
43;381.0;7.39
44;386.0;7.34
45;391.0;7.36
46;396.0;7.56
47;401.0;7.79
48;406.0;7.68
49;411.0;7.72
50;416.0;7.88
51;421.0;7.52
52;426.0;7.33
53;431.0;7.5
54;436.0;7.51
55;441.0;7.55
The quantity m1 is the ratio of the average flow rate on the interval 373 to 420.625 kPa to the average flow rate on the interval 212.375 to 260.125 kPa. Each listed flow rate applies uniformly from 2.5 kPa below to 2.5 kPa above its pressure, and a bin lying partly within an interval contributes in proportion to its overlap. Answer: 1.1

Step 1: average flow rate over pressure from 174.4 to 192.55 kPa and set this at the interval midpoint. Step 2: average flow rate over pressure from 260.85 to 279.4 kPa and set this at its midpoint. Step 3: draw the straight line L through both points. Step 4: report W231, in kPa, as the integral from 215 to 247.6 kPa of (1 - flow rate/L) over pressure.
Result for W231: -4.7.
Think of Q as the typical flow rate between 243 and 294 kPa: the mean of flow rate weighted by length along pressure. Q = 5.98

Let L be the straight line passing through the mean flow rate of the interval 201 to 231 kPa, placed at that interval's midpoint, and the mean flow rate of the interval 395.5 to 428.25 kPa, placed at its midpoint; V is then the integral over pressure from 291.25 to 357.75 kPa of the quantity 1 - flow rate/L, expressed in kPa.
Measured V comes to 4.8 kPa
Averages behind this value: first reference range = 6.9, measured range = 6.79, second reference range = 7.65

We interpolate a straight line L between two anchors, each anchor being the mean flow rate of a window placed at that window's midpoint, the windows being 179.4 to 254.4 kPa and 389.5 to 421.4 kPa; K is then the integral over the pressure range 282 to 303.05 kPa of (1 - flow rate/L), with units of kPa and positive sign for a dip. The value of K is 2.8 kPa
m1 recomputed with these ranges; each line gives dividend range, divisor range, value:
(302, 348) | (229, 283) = 1.16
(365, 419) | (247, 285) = 1.25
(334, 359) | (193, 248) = 0.95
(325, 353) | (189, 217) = 1.08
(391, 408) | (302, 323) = 1.12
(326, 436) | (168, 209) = 1.13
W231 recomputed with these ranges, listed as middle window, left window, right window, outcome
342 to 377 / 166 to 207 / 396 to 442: 6.5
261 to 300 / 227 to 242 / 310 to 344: 6.8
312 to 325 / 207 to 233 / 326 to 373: -1.0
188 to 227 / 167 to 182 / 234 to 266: -4.0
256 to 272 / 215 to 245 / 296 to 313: 0.7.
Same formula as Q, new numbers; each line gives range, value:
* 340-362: 5.72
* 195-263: 6.73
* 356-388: 6.21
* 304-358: 6.83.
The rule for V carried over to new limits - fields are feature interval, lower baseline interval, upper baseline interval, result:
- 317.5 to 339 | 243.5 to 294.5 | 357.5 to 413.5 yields -3.12 kPa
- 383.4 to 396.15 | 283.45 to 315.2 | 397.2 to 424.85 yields 0.11 kPa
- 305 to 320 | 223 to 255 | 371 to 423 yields 0.52 kPa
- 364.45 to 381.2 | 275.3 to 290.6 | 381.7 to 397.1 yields 0.46 kPa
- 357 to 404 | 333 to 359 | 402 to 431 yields 2.32 kPa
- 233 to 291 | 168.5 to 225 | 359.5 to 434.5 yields 4.89 kPa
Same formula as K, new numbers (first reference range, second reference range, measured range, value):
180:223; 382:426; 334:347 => -0.7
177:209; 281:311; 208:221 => -1.2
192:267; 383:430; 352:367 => 5.9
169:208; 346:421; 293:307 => -0.1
